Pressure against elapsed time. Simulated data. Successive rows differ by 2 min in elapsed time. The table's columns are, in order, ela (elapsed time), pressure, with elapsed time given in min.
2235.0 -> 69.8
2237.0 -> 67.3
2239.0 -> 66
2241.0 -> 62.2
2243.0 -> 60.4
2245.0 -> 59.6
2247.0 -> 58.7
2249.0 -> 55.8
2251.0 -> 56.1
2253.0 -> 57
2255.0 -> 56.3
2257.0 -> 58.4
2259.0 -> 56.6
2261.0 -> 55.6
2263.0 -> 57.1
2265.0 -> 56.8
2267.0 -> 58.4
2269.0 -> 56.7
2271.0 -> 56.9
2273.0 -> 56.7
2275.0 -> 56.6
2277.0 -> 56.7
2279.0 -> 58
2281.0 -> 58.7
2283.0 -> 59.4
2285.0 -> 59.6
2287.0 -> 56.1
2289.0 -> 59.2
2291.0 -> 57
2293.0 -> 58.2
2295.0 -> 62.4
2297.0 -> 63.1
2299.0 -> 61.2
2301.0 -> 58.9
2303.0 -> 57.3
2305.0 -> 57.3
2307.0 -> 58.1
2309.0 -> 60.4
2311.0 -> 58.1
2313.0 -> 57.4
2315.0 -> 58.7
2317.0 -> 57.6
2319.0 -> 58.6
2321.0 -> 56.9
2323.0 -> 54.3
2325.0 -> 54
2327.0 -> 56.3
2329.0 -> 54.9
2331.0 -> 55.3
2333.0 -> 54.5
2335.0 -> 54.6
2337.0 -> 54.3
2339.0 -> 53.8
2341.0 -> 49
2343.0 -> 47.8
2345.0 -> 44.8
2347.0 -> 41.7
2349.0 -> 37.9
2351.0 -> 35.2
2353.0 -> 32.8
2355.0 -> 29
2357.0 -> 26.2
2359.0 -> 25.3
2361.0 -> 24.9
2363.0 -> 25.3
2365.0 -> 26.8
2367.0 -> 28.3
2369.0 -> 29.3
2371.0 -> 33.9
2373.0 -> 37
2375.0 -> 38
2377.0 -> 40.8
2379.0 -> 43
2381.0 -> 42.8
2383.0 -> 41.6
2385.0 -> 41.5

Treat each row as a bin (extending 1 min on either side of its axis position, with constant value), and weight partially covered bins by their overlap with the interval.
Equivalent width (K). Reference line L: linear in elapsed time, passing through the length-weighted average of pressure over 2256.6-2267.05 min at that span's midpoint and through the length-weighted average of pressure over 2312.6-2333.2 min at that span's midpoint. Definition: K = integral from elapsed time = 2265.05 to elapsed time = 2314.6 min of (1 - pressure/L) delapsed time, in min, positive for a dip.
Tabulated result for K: -1.5 min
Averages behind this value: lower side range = 57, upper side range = 56.3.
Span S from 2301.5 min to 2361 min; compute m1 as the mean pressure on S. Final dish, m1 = 49.4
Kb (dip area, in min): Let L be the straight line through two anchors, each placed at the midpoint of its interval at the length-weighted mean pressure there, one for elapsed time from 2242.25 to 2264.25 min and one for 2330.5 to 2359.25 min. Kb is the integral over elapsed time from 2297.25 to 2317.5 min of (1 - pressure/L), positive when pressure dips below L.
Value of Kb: -4.0 min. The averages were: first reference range 57.4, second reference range 43.1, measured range 58.7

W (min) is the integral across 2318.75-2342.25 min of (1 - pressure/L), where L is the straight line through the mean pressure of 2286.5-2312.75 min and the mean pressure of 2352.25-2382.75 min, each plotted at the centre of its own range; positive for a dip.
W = -3.8 min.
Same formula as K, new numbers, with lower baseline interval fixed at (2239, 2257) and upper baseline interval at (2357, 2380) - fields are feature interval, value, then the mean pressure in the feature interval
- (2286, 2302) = -3.7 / 59.5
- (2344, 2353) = -0.7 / 39.1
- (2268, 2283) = -1.4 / 57.3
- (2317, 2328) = -3.7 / 56.2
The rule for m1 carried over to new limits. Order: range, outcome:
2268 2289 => 57.6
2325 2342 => 54.1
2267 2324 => 58.2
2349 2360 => 30.4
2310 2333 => 56.5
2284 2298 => 59.4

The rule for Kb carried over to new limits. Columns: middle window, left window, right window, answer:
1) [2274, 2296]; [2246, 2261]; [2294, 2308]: 0.2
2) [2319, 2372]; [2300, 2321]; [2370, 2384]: 7.6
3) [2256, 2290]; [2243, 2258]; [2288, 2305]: 0.6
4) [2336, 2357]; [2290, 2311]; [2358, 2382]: 0.2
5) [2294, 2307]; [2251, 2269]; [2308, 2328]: -0.6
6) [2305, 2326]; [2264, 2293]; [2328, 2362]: -3.5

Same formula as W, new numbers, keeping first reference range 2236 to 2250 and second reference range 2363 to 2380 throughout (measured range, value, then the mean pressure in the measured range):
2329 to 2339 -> -3.0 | 54.6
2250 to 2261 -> 0.4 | 56.8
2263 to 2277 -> -0.3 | 57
